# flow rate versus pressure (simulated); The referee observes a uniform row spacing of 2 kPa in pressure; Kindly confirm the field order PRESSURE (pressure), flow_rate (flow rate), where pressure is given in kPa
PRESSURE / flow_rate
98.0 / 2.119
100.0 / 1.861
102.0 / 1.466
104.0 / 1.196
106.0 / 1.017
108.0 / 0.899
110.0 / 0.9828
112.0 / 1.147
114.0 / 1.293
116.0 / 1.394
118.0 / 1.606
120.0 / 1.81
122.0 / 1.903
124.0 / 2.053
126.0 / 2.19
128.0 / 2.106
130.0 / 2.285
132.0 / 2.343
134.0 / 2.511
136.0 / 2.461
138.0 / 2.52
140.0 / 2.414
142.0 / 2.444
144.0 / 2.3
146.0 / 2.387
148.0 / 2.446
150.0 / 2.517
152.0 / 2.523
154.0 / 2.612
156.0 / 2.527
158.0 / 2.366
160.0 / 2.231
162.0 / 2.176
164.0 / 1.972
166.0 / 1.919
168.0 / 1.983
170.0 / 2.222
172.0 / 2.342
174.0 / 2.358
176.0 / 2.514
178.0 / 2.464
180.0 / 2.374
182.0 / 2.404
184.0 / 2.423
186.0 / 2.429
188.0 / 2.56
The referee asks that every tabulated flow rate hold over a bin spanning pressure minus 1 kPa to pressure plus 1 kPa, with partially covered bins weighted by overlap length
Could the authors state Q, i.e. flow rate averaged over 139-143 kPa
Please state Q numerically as 2.43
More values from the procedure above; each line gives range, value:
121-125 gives 1.98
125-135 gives 2.29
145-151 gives 2.45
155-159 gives 2.45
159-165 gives 2.13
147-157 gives 2.52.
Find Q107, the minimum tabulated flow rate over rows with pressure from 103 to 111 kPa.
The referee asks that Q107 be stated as 0.899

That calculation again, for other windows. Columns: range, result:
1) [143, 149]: 2.3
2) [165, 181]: 1.919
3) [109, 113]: 0.9828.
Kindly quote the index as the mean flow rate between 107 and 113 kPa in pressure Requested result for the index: 1.01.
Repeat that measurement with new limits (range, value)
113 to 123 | 1.6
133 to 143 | 2.47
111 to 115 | 1.22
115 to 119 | 1.5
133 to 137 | 2.49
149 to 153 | 2.52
